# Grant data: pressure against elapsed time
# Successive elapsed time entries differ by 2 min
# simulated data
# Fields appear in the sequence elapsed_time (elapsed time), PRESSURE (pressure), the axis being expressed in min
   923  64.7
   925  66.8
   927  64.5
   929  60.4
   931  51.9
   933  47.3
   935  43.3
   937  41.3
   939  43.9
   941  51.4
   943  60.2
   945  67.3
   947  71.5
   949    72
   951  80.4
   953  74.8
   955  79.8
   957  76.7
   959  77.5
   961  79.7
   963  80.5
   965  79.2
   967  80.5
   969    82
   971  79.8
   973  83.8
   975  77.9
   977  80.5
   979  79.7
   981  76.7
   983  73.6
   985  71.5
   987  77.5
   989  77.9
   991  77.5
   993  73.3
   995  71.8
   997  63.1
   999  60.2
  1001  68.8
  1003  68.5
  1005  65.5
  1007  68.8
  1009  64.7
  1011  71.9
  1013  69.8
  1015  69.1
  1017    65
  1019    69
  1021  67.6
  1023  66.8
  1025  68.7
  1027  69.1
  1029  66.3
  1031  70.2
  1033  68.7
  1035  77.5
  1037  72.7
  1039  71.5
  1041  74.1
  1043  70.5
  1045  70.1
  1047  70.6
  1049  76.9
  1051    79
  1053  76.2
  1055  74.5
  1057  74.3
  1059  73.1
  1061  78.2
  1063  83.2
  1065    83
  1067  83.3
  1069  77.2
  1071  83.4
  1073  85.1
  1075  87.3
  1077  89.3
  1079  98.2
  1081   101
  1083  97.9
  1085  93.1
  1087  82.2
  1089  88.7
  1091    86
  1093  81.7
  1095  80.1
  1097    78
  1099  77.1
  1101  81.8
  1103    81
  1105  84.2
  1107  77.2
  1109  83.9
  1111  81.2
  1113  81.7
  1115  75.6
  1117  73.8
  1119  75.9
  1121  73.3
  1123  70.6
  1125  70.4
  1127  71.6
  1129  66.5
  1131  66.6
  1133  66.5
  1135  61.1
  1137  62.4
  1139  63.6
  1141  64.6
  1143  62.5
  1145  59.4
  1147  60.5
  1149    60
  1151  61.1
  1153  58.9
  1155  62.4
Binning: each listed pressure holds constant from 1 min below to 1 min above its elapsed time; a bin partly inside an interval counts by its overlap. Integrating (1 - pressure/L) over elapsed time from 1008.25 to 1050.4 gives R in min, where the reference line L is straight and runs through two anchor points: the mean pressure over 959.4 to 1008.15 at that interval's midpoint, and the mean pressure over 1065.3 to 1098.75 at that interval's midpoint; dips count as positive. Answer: 5.4 min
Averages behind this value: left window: 74.9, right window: 86.7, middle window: 70.2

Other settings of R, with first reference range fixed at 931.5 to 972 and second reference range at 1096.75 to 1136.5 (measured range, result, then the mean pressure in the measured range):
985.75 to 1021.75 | 0.4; 69.5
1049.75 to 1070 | -1.6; 78.2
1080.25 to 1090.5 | -2.6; 92.1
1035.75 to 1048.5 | 0.0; 71.9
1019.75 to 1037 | 0.4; 69.6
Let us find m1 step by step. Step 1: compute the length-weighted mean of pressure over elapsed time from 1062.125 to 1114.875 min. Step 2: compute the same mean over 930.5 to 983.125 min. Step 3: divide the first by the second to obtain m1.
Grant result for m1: 1.2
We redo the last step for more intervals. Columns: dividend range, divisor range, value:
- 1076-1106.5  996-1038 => 1.27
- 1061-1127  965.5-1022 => 1.13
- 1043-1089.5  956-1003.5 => 1.09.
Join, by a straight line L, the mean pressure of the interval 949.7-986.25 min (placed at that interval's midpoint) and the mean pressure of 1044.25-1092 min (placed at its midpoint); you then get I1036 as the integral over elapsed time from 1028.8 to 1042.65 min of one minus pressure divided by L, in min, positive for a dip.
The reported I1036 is 1.7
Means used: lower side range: 78.5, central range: 71.8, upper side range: 83.1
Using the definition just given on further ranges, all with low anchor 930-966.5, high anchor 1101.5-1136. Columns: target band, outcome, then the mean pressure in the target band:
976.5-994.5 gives -2.3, 76.2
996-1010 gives 0.6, 65.7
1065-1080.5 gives -3.1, 86.5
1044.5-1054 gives -0.5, 74.8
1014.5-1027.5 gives 0.3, 67.8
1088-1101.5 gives -1.6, 81.9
